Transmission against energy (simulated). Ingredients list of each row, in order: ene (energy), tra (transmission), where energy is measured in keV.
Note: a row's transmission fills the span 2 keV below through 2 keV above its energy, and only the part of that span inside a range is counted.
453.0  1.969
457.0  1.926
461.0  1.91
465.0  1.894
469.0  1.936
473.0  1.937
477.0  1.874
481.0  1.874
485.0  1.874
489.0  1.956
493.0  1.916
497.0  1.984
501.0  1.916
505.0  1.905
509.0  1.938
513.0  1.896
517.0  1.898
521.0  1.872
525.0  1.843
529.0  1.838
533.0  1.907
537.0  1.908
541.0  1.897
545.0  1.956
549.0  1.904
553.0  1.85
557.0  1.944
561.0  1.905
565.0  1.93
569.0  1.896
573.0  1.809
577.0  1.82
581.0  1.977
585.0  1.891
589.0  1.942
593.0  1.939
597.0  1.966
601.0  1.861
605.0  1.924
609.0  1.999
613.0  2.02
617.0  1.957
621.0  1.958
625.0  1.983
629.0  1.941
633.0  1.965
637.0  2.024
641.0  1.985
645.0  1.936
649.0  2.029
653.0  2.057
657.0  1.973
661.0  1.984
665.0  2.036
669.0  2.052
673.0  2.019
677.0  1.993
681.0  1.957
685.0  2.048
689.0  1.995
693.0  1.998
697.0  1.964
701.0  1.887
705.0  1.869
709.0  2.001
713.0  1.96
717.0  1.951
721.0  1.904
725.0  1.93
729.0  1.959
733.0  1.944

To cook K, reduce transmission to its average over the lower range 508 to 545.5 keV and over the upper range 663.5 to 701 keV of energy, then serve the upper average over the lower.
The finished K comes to 1.06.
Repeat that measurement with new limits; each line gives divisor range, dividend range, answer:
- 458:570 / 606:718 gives 1.04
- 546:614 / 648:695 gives 1.05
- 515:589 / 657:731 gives 1.04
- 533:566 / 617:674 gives 1.04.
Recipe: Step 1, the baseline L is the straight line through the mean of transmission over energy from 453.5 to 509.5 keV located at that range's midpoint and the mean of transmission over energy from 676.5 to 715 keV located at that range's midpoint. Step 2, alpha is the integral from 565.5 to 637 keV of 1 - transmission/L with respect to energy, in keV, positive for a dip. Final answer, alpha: 0.4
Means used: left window 1.92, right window 1.97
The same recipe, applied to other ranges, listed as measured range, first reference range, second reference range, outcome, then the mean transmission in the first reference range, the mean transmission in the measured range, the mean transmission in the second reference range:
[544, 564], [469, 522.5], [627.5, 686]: 0.3 keV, 1.91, 1.91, 2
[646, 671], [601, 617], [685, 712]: -0.7 keV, 1.96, 2.02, 1.96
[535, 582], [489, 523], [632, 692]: 1.2 keV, 1.92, 1.9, 2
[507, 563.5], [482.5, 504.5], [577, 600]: 0.9 keV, 1.93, 1.9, 1.93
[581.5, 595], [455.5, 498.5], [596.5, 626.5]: 0.1 keV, 1.92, 1.93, 1.96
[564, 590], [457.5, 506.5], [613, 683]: 0.9 keV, 1.92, 1.89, 1.99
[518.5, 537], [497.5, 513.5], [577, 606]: 0.5 keV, 1.92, 1.87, 1.92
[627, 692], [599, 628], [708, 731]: -1.5 keV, 1.96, 2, 1.95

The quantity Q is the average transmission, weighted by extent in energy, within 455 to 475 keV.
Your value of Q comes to 1.92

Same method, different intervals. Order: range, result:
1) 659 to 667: 2.01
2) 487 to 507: 1.94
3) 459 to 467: 1.9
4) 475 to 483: 1.87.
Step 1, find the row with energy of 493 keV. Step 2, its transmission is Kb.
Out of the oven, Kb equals 1.916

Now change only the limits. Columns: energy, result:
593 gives 1.939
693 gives 1.998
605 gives 1.924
